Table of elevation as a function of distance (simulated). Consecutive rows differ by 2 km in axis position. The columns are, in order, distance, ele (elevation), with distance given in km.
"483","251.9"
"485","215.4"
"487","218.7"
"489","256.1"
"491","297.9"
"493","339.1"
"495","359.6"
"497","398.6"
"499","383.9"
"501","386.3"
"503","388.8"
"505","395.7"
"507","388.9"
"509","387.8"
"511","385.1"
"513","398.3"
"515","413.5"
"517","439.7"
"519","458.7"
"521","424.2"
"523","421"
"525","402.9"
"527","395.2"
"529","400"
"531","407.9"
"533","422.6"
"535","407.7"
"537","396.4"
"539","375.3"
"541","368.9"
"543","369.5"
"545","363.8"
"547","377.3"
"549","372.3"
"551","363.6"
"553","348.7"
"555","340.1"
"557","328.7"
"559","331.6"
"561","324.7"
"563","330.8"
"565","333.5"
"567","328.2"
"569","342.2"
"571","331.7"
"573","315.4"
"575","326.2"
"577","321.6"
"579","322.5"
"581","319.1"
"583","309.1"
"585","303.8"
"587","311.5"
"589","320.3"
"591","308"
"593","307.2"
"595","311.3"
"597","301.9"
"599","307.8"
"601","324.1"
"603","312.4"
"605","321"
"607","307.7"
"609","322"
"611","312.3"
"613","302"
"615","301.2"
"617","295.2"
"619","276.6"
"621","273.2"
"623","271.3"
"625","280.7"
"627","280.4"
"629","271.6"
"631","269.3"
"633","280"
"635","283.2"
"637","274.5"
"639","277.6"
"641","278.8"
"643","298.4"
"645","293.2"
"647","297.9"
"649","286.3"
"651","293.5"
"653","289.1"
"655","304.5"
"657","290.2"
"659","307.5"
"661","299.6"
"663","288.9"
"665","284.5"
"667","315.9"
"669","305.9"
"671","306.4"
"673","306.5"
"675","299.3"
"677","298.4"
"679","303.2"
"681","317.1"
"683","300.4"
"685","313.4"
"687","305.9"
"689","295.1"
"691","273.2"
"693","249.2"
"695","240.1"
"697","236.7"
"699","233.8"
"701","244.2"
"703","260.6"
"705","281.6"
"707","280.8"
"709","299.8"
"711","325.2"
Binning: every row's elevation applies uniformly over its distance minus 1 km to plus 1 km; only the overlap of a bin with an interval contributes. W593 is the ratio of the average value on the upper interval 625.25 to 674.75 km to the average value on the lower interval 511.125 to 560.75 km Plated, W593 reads 0.75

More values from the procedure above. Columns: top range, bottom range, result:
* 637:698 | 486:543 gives 0.76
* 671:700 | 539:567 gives 0.81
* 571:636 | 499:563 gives 0.78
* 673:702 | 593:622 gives 0.92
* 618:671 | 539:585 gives 0.85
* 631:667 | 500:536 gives 0.71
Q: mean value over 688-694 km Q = 272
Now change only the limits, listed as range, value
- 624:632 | 276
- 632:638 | 279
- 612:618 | 299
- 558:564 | 329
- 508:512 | 386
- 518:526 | 427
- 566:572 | 334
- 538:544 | 371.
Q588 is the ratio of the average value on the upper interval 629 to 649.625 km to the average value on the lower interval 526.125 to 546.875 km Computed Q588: 0.73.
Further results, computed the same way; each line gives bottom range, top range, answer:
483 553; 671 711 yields 0.76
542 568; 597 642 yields 0.84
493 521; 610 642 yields 0.71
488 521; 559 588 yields 0.85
